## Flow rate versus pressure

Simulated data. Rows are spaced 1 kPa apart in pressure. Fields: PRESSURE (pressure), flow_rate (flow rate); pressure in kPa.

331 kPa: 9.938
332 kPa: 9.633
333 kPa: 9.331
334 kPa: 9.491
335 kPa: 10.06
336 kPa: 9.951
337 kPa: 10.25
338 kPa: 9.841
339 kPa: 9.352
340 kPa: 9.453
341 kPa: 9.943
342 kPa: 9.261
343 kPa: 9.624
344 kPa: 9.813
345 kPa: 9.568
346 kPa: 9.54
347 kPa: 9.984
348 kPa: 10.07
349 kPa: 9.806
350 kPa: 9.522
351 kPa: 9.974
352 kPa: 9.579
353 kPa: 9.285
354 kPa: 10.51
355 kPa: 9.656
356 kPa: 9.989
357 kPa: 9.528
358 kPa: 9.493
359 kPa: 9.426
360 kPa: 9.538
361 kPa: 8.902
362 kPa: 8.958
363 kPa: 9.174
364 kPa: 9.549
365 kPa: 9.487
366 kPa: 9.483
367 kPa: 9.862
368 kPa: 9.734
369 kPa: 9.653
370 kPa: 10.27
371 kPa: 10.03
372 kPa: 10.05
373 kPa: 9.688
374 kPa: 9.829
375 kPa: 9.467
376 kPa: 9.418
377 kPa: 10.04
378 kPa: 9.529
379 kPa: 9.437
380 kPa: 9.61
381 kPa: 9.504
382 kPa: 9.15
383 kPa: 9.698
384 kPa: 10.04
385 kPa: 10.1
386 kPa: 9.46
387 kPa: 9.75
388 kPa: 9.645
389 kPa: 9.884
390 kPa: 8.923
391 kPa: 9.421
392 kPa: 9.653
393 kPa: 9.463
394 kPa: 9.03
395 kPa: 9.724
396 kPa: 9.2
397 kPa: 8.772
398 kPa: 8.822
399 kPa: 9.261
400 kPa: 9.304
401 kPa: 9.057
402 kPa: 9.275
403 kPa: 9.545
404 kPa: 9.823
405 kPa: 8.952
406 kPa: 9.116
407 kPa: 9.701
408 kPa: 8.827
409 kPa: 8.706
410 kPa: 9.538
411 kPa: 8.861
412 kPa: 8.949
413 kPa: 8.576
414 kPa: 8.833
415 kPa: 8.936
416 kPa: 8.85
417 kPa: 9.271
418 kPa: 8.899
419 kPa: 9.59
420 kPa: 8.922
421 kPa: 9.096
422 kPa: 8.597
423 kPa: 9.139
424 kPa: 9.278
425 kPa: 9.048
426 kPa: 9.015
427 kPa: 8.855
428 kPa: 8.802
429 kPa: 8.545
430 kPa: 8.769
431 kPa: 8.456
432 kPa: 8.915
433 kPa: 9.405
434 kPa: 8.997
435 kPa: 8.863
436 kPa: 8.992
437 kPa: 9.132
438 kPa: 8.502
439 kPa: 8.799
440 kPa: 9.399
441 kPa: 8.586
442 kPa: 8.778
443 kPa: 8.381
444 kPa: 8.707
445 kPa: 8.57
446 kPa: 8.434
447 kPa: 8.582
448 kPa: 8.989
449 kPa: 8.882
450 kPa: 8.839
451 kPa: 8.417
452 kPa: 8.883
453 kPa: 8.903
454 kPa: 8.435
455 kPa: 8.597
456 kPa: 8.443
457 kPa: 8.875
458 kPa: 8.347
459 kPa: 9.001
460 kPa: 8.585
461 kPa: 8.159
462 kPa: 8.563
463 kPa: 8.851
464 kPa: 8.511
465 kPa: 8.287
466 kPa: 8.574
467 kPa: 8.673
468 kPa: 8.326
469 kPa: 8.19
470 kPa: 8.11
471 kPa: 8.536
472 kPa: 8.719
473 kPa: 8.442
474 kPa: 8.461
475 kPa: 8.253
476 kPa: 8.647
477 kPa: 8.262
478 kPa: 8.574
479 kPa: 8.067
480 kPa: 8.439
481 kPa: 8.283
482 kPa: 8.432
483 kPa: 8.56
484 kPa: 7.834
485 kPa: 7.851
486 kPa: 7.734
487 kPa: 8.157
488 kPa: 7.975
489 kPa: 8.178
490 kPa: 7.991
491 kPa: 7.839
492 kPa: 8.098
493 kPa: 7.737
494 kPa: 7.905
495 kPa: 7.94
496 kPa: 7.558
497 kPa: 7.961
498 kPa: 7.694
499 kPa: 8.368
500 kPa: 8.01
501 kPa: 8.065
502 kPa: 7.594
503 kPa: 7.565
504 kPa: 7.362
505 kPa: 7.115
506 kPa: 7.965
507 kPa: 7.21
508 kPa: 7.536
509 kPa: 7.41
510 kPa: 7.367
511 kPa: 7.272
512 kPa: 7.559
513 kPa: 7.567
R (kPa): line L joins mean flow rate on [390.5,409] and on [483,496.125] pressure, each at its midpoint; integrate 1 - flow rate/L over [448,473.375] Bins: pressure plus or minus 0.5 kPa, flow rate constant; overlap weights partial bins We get -0.6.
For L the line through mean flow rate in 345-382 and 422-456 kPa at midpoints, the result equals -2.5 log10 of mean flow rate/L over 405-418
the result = 0.01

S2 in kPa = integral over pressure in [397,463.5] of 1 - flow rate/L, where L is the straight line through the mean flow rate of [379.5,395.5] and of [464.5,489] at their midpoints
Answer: 0.5 kPa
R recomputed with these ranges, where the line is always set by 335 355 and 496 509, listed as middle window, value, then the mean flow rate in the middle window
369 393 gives -1.0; 9.67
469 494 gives -0.8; 8.21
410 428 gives -0.4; 8.99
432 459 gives -1.1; 8.77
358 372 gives -0.1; 9.56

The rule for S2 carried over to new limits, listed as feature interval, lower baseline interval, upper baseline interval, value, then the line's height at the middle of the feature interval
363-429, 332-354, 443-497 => -1.35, 9.16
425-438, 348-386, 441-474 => 0.00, 8.89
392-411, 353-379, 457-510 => -0.10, 9.18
